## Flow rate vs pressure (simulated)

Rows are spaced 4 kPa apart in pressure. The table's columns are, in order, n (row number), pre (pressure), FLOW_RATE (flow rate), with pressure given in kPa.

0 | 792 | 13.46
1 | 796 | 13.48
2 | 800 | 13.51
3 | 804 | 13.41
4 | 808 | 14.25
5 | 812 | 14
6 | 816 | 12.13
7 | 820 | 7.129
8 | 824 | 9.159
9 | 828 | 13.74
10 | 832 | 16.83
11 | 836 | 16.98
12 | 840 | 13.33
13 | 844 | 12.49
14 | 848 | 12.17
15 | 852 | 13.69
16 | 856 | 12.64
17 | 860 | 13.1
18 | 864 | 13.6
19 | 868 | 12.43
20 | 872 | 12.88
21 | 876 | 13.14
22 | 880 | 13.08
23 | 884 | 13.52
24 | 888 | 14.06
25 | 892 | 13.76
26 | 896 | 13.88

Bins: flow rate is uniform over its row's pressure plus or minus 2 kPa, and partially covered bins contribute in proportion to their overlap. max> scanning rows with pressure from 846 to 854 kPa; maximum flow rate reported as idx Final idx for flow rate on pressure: 13.69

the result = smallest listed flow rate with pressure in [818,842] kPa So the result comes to 7.129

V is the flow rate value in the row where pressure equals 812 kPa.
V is 14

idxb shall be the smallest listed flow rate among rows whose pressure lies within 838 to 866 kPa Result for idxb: 12.17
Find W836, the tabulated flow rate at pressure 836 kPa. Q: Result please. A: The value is 16.98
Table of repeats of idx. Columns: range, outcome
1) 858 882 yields 13.6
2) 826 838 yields 16.98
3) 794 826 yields 14.25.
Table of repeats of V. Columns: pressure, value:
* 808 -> 14.25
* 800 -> 13.51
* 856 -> 12.64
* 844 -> 12.49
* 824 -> 9.159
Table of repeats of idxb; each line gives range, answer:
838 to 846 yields 12.49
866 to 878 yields 12.43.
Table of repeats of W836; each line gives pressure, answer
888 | 14.06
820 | 7.129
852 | 13.69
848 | 12.17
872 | 12.88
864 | 13.6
